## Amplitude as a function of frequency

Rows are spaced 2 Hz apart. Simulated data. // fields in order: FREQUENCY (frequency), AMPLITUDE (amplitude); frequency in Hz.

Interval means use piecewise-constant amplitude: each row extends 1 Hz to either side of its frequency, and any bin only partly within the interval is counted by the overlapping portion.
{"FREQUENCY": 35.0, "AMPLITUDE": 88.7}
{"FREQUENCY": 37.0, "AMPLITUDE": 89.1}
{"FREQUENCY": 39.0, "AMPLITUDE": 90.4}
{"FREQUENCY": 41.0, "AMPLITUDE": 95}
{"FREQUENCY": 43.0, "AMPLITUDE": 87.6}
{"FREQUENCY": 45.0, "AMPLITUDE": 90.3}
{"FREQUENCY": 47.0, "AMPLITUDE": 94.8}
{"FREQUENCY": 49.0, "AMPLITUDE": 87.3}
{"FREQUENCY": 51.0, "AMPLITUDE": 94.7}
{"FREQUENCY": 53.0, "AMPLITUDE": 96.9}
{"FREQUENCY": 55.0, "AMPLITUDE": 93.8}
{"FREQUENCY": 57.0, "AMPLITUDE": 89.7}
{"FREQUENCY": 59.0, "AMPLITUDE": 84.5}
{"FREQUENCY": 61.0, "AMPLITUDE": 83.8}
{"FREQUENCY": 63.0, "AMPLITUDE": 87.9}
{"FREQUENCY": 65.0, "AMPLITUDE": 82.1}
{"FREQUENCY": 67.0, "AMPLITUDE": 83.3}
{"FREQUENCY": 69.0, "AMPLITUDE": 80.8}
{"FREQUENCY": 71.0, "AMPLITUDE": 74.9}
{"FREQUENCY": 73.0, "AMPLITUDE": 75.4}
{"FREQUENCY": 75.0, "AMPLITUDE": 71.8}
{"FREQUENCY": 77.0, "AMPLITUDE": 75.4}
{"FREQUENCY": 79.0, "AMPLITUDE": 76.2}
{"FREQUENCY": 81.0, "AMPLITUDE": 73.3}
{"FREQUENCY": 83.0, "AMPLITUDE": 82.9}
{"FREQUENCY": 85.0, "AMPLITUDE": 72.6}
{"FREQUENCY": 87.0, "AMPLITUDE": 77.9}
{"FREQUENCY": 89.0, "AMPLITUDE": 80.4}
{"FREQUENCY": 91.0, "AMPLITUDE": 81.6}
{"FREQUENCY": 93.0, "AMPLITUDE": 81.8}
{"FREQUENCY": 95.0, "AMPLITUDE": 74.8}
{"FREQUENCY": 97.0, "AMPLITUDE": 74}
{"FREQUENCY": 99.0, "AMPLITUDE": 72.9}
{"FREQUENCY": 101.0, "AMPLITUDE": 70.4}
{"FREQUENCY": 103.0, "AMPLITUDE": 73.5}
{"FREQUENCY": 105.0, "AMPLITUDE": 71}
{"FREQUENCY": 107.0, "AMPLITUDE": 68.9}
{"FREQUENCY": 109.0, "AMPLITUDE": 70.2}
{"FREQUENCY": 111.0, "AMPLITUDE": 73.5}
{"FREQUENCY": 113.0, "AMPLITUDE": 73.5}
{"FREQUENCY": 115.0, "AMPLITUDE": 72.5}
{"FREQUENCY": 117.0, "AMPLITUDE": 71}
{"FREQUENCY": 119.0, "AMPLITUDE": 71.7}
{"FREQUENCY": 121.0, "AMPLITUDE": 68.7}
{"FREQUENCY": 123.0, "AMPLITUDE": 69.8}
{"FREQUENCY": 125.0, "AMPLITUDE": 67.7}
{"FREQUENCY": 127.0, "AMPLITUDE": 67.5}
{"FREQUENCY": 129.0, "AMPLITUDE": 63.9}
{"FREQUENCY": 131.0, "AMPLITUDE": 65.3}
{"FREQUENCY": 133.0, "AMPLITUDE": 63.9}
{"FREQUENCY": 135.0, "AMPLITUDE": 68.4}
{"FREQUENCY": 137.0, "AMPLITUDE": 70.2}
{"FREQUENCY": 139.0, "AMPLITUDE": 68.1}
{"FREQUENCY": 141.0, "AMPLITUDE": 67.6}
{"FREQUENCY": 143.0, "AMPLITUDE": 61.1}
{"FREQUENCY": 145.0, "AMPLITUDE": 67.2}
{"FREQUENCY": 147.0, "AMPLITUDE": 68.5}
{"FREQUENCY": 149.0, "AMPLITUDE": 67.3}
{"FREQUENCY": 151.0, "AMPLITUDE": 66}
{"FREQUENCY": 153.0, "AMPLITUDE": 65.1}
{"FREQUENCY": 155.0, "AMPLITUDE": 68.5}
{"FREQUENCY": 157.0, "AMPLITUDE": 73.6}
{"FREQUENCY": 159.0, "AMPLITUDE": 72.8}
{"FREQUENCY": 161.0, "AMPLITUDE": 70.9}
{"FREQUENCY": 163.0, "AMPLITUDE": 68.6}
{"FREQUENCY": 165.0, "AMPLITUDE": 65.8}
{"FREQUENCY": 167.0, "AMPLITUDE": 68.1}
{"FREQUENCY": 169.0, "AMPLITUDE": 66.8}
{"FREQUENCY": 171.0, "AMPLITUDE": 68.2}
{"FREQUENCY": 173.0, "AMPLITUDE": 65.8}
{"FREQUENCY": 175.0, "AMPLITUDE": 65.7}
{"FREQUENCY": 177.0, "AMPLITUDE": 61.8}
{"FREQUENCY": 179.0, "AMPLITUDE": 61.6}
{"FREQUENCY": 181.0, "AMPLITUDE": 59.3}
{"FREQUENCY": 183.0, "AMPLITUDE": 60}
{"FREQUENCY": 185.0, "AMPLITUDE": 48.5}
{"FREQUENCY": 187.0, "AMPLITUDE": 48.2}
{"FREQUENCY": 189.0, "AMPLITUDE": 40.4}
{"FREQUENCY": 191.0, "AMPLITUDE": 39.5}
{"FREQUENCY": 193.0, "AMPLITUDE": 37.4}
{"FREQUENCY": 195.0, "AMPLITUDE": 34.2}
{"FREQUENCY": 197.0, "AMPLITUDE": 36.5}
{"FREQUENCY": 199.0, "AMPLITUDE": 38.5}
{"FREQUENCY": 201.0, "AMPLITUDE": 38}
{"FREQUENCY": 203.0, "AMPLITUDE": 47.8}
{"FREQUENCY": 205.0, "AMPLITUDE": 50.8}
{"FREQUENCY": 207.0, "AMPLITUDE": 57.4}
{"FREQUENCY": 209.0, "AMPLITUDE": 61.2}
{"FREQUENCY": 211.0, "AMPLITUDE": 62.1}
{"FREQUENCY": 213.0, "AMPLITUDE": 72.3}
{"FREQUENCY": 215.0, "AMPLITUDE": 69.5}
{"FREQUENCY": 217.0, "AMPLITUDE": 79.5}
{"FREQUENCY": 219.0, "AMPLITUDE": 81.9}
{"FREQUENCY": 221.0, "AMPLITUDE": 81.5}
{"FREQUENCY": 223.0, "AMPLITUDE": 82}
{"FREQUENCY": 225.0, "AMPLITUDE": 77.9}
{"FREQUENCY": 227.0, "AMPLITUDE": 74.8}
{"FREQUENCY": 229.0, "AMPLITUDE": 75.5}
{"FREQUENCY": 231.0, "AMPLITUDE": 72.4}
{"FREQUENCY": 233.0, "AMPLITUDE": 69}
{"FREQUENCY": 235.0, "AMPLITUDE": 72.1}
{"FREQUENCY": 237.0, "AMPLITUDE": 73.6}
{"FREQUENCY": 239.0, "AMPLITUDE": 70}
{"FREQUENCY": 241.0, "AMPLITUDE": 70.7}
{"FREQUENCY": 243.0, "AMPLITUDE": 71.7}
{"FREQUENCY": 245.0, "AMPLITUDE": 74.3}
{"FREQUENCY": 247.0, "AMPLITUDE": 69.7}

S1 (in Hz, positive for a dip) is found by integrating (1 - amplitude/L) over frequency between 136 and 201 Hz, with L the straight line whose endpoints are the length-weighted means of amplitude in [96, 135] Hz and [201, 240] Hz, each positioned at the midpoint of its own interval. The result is 9.2 Hz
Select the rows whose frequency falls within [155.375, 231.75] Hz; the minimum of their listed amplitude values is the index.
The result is 34.2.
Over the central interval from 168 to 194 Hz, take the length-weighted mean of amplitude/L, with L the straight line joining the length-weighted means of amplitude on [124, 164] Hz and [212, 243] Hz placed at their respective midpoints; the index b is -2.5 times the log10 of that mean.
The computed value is 0.26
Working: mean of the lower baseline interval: 67.6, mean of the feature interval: 55.6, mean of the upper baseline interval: 74.7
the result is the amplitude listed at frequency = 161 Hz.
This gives 70.9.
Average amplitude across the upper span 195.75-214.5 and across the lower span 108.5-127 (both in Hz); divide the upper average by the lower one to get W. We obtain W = 0.73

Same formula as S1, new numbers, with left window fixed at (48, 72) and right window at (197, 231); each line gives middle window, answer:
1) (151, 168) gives 0.9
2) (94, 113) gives 2.0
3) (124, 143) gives 2.4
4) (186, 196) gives 4.2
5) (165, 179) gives 1.0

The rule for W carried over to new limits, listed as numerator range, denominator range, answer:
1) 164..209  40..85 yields 0.63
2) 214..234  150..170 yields 1.11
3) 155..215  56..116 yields 0.74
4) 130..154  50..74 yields 0.78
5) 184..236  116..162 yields 0.88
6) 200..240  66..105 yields 0.90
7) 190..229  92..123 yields 0.82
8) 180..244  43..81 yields 0.72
